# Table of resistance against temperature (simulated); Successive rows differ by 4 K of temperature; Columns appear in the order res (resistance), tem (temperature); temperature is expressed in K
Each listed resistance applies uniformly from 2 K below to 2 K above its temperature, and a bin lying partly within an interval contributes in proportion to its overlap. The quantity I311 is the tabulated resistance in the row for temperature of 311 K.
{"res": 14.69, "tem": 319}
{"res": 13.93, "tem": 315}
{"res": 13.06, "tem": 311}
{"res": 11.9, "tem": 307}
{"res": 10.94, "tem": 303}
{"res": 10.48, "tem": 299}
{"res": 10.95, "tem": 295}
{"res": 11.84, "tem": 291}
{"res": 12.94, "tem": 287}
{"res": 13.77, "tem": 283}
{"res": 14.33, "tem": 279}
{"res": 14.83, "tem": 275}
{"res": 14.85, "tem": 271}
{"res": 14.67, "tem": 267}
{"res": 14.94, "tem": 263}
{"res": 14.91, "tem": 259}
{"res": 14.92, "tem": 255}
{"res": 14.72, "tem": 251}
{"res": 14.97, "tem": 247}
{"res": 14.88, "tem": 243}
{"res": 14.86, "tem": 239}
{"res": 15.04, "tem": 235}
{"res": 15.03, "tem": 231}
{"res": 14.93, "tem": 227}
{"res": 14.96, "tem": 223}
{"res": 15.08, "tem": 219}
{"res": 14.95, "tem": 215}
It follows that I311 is 13.06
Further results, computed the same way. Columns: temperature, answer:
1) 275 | 14.83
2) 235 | 15.04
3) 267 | 14.67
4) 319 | 14.69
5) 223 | 14.96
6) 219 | 15.08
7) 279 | 14.33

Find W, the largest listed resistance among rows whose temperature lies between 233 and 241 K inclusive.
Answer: 15.04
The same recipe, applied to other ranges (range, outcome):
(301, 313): 13.06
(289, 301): 11.84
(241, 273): 14.97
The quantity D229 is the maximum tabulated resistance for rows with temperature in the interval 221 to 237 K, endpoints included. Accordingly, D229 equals 15.04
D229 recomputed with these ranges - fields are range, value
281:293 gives 13.77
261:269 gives 14.94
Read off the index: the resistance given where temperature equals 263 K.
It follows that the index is 14.94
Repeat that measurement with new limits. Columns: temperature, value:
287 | 12.94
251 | 14.72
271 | 14.85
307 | 11.9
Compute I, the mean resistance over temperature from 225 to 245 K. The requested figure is 14.9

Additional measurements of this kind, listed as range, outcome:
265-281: 14.7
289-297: 11.4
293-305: 10.8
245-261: 14.9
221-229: 14.9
